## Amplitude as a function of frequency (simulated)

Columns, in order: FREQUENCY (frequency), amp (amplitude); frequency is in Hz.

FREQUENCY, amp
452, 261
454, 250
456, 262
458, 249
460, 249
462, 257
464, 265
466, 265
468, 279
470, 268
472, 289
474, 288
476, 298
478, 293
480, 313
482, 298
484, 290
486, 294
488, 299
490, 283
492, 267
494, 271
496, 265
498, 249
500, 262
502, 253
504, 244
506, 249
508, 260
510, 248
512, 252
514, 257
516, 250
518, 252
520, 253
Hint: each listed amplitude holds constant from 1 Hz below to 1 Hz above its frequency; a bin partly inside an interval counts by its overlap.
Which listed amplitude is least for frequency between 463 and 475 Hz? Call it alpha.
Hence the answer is 265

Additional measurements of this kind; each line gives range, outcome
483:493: 267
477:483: 293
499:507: 244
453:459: 249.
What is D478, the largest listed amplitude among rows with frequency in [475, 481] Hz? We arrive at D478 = 313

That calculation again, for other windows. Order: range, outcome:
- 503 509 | 260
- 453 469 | 279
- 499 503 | 262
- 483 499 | 299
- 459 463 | 257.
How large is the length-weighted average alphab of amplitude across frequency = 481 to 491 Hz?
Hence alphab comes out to 293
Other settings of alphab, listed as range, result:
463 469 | 270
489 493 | 275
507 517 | 253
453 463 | 253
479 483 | 306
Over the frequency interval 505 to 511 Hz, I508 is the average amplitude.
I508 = 252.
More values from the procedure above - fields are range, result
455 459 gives 256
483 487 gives 292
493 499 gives 262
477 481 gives 303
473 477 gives 293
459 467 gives 259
